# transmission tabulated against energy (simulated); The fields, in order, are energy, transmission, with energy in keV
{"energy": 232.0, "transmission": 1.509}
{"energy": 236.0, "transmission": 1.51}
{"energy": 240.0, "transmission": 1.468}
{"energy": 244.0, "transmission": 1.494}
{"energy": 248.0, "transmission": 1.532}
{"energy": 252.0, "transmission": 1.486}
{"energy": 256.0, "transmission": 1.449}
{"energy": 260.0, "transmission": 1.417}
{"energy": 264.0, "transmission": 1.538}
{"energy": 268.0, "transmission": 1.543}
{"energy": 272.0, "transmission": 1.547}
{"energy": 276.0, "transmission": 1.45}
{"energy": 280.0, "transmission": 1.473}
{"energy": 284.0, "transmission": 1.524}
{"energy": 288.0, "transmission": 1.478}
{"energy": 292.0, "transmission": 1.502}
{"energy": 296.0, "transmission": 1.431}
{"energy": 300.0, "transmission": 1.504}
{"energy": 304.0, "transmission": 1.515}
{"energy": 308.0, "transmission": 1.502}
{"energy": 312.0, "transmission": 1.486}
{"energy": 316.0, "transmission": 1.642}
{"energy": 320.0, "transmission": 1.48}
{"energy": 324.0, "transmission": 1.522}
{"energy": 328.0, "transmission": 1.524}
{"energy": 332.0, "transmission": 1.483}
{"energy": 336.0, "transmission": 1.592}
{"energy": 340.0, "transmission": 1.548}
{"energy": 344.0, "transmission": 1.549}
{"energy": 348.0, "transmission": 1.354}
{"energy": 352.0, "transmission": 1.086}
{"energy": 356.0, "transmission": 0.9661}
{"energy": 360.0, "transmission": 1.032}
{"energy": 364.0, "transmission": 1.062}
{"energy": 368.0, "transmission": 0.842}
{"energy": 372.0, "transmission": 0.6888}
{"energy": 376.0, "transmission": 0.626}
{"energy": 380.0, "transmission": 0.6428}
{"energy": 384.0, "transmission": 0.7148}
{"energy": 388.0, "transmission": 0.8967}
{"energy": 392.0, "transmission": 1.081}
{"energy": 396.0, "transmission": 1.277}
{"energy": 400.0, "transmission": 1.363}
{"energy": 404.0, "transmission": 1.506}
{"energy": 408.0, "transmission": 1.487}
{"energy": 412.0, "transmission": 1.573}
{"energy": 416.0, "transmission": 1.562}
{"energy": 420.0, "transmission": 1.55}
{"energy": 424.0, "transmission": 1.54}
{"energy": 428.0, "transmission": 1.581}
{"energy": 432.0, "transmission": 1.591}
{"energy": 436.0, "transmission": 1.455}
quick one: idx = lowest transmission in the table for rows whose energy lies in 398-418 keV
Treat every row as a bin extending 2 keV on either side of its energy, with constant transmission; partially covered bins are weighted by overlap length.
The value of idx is 1.363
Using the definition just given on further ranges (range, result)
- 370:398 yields 0.626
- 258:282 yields 1.417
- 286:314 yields 1.431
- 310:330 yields 1.48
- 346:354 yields 1.086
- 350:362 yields 0.9661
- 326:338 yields 1.483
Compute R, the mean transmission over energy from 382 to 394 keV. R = 0.897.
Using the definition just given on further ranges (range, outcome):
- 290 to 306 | 1.49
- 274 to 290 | 1.48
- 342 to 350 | 1.45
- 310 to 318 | 1.56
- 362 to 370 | 0.952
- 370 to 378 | 0.657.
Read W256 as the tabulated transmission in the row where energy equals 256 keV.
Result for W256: 1.449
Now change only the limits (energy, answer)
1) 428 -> 1.581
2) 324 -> 1.522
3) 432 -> 1.591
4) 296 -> 1.431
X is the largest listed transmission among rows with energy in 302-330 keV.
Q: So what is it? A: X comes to 1.642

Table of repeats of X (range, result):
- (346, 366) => 1.354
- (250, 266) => 1.538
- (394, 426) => 1.573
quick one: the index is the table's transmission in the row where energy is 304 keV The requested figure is 1.515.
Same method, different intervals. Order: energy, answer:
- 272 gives 1.547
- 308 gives 1.502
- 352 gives 1.086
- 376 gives 0.626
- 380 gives 0.6428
